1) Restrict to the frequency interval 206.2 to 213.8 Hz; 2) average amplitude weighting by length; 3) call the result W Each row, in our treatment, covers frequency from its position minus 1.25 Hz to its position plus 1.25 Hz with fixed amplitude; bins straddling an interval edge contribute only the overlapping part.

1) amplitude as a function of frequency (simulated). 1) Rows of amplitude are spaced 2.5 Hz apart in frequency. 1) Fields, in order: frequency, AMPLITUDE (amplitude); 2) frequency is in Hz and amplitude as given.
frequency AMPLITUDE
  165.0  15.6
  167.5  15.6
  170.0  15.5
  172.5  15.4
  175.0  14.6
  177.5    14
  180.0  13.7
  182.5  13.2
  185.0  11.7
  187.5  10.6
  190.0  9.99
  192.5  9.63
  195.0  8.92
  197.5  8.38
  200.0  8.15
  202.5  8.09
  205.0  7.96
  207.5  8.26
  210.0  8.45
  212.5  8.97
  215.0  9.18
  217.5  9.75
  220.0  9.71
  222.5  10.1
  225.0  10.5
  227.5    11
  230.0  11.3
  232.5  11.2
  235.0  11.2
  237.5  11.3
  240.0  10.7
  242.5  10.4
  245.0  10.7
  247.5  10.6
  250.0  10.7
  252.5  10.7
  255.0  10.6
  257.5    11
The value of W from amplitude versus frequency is 8.56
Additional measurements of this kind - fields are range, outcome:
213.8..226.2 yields 9.85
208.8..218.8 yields 9.09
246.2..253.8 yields 10.7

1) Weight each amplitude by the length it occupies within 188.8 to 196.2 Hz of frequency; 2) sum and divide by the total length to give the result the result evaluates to 9.51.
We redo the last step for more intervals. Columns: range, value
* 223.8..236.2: 11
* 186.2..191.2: 10.3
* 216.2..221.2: 9.72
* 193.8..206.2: 8.3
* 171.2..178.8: 14.7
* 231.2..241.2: 11.1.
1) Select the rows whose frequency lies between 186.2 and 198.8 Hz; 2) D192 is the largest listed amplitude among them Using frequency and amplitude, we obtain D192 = 10.6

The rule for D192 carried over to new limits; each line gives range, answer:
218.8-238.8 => 11.3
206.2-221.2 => 9.75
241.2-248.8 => 10.7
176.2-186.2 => 14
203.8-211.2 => 8.45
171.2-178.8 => 15.4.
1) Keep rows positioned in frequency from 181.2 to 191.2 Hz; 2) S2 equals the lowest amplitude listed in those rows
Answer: 9.99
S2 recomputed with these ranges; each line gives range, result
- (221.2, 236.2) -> 10.1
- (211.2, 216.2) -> 8.97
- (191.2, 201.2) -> 8.15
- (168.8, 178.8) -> 14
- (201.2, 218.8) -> 7.96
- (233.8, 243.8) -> 10.4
